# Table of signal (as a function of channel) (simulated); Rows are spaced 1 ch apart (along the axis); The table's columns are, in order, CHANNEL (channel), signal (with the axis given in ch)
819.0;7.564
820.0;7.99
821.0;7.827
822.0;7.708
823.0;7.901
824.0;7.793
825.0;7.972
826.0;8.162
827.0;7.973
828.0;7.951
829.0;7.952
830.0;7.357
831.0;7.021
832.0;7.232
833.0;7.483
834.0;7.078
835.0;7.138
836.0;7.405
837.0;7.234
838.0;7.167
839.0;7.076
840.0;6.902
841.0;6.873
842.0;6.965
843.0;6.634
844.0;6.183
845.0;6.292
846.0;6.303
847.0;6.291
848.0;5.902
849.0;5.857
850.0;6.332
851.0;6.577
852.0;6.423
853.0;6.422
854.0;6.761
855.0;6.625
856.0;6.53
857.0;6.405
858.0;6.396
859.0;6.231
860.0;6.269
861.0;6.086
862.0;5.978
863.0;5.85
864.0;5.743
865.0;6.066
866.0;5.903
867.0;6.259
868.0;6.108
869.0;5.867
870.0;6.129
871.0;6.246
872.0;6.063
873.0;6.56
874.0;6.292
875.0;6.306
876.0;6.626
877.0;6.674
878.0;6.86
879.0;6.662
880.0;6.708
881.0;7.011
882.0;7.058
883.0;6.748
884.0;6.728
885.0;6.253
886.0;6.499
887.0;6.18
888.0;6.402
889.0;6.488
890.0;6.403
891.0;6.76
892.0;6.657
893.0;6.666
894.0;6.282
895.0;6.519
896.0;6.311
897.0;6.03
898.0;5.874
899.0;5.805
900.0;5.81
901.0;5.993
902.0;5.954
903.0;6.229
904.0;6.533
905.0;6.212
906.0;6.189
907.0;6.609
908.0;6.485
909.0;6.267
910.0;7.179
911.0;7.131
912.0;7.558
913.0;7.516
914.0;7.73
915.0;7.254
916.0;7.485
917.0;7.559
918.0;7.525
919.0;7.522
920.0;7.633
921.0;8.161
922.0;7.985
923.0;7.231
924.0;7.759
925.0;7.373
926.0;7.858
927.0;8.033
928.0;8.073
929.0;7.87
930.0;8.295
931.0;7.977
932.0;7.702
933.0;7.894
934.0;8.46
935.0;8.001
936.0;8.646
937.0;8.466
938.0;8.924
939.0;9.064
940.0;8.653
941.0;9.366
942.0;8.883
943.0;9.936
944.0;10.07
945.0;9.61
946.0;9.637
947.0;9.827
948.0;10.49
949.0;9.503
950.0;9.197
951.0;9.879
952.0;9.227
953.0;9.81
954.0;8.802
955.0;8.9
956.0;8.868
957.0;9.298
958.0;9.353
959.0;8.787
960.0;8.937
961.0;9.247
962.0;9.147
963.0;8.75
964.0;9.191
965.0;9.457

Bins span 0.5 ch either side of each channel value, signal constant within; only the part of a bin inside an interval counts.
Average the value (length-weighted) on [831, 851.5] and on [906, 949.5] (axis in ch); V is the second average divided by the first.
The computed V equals 1.21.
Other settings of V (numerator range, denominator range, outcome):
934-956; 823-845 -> 1.27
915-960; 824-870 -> 1.29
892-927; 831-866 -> 1.05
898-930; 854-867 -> 1.15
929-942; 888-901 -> 1.34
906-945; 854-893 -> 1.24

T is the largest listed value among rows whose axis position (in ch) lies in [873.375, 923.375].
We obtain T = 8.161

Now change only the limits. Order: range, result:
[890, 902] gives 6.76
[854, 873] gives 6.761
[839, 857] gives 7.076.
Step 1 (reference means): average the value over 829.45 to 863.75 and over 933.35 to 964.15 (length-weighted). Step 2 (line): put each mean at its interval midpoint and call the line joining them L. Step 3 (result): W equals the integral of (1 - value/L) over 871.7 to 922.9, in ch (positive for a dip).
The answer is 7.7 ch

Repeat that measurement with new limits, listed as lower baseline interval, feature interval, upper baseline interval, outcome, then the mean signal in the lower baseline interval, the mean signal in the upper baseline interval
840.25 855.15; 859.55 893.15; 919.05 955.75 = 3.62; 6.43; 8.69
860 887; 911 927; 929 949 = 1.05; 6.35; 8.93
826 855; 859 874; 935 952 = 2.84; 6.9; 9.34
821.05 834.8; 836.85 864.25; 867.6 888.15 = 2.65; 7.65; 6.48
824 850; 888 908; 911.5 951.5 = 4.14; 7.06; 8.42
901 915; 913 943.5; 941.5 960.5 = -0.40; 6.73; 9.42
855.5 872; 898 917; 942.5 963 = 2.67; 6.13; 9.41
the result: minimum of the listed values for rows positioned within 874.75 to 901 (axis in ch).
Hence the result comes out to 5.805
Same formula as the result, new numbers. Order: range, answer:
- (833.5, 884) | 5.743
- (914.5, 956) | 7.231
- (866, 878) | 5.867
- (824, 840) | 6.902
